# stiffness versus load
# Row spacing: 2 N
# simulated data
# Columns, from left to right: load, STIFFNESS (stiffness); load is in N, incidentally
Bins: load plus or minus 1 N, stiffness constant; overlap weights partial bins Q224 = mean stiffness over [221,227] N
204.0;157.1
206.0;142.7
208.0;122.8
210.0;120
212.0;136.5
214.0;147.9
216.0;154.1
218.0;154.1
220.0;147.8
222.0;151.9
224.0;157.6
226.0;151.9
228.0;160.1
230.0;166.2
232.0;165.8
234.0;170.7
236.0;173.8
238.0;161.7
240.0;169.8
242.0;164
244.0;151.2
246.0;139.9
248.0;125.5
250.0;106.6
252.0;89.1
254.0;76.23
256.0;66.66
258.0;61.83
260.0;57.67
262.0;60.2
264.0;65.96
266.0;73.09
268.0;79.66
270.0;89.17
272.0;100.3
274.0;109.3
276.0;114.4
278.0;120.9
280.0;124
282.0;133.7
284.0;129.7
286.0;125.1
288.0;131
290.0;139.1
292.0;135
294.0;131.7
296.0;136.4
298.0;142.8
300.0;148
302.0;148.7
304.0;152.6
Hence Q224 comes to 154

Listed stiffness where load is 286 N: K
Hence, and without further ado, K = 125.1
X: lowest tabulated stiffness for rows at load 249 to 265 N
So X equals 57.67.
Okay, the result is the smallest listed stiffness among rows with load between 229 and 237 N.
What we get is 165.8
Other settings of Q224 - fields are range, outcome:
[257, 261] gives 59.8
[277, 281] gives 122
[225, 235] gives 163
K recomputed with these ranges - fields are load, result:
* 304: 152.6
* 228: 160.1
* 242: 164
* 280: 124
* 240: 169.8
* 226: 151.9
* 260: 57.67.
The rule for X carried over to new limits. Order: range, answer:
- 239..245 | 151.2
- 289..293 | 135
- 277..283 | 120.9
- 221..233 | 151.9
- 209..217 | 120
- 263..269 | 65.96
